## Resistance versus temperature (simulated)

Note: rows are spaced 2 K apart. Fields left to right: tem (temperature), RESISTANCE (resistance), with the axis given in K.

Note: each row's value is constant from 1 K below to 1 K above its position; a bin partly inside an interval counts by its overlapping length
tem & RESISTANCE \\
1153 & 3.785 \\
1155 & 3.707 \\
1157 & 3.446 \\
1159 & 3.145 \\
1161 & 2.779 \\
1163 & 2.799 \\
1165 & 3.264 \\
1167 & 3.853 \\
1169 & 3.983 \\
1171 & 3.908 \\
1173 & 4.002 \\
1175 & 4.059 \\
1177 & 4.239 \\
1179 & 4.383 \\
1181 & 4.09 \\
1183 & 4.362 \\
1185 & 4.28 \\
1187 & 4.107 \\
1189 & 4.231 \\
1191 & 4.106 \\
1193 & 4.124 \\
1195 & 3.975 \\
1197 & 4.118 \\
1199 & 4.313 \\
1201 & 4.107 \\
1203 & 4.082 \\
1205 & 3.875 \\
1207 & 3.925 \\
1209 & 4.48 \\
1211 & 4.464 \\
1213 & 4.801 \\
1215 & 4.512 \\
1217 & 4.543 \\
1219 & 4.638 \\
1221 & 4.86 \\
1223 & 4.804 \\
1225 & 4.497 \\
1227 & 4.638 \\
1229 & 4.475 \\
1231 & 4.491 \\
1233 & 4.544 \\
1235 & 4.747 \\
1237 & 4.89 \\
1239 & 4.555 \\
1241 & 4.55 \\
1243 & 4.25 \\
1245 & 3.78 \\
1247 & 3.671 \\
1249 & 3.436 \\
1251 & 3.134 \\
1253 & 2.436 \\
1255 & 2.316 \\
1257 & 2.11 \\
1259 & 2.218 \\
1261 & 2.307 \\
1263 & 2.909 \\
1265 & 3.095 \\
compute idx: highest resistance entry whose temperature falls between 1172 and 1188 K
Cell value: 4.383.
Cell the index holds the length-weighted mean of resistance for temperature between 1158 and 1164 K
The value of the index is 2.91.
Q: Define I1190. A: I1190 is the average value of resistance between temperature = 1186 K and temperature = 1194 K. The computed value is 4.14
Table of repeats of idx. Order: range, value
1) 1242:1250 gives 4.25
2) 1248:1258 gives 3.436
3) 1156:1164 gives 3.446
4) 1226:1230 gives 4.638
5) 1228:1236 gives 4.747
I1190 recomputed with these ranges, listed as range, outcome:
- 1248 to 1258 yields 2.69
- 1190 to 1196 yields 4.07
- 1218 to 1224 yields 4.77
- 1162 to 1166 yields 3.03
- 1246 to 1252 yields 3.41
